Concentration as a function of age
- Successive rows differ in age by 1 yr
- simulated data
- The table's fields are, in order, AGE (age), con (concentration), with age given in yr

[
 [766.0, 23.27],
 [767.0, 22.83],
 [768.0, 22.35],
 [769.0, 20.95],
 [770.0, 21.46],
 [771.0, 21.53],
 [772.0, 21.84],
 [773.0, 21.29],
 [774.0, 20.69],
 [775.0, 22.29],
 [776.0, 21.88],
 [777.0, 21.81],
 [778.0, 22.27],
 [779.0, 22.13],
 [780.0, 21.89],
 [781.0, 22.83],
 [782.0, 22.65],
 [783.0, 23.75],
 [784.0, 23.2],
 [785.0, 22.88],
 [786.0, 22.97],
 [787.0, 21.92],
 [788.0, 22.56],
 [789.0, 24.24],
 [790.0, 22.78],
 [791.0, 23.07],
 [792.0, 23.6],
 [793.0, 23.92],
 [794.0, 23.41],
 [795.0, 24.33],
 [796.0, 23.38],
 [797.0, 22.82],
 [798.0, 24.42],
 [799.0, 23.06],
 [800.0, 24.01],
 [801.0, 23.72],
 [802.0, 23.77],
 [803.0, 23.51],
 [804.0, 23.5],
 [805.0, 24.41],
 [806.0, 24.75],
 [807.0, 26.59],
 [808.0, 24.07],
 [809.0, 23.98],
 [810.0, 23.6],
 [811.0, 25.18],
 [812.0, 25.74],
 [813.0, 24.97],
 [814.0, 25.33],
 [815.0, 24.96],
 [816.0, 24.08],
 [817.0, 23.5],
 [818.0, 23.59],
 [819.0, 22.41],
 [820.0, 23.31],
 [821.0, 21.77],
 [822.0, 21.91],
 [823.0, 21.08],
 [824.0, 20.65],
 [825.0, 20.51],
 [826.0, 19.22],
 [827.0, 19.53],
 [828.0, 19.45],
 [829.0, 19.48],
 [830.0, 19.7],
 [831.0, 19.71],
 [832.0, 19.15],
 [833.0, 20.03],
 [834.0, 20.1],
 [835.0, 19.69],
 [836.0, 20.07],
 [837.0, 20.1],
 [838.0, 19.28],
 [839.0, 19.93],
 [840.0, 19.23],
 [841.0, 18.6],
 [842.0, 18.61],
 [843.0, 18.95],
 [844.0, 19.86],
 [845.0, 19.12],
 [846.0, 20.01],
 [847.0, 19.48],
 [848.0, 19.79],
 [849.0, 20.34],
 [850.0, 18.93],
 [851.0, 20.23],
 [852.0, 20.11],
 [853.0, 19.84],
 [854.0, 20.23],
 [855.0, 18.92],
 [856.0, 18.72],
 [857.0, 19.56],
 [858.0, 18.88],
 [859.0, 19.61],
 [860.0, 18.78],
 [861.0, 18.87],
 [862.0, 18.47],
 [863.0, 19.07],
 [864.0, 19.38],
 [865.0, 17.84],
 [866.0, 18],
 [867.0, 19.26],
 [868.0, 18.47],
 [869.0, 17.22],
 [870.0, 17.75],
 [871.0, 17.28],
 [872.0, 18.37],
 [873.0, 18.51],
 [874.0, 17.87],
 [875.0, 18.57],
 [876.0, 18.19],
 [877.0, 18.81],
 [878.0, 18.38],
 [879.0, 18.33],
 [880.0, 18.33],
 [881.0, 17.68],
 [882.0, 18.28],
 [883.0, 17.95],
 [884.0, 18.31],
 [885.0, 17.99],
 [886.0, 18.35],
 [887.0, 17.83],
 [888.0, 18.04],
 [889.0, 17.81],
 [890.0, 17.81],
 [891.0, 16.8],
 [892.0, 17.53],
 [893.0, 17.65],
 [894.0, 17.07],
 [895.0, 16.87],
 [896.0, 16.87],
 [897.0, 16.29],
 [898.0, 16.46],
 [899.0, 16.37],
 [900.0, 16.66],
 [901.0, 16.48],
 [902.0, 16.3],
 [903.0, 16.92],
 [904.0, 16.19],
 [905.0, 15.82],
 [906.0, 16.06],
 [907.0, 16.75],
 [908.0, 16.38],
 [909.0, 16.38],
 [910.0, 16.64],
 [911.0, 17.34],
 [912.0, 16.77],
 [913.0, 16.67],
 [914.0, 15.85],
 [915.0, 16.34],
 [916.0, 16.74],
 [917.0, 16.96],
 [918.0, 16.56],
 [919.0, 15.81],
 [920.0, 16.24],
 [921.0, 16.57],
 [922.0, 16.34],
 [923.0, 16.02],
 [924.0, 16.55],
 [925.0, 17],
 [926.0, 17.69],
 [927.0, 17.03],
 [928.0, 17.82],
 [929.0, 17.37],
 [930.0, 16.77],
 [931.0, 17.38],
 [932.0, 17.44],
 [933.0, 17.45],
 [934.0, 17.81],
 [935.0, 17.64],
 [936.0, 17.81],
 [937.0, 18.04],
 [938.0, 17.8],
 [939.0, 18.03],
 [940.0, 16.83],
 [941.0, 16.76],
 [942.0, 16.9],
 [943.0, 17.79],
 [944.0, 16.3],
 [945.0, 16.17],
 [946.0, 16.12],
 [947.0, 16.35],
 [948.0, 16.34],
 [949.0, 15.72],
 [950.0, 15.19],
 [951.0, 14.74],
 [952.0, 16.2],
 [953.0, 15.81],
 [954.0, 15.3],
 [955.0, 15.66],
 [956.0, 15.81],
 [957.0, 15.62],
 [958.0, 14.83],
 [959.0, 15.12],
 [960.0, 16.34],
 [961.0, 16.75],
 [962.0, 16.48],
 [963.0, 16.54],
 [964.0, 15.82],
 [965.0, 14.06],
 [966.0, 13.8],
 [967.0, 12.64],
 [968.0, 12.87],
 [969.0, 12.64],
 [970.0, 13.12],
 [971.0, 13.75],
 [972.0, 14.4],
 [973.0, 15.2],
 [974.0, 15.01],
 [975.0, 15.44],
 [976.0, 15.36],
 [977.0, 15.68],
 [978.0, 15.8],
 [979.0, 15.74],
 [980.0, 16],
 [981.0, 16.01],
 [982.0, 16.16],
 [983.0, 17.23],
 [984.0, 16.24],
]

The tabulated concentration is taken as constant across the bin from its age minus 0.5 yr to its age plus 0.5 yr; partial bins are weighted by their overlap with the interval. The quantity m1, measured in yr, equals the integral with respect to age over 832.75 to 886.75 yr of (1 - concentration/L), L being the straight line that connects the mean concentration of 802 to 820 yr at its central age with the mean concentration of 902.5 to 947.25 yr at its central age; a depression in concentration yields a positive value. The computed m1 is 5.6 yr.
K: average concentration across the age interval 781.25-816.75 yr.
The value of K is 23.9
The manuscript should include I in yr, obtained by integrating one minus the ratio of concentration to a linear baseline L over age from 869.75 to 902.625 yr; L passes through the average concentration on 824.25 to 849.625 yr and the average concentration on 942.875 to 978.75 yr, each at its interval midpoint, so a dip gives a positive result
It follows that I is 0.5 yr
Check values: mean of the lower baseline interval 19.6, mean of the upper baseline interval 15.3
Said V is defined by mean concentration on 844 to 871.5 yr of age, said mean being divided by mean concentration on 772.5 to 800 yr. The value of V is 0.83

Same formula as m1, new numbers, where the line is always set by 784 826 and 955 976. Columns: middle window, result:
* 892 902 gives 1.0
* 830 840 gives 1.0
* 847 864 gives 1.1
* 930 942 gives -0.8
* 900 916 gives 1.3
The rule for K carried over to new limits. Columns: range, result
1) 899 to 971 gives 16.3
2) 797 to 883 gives 20.6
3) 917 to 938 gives 17.1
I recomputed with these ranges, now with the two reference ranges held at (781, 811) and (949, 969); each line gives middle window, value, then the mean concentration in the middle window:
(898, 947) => 0.62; 16.8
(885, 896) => 0.69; 17.6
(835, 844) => 0.84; 19.4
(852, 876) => 1.69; 18.7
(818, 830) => 0.69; 20.9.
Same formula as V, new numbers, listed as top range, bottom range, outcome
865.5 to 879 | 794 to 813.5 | 0.75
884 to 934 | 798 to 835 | 0.75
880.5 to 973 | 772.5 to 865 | 0.76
